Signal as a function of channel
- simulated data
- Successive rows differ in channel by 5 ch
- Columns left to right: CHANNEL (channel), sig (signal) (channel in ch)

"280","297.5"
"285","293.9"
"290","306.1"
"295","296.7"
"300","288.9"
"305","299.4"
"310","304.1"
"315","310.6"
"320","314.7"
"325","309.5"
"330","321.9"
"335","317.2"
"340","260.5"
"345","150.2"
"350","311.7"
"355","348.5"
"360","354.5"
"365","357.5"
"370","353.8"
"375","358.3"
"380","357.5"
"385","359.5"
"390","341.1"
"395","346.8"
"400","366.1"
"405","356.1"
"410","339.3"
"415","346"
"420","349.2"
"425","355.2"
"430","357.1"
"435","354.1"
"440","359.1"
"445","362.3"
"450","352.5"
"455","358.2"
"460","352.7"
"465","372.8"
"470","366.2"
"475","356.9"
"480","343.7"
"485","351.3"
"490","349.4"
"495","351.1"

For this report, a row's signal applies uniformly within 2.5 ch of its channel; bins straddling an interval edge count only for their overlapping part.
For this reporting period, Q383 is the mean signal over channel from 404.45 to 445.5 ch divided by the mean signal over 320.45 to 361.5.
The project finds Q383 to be 1.19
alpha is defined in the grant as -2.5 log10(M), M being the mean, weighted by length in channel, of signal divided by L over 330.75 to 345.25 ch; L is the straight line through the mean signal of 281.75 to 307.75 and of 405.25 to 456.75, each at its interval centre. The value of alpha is 0.18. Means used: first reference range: 297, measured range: 267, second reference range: 353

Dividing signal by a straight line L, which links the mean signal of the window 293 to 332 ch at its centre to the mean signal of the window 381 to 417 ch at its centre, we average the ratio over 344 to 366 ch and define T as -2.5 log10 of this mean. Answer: 0.06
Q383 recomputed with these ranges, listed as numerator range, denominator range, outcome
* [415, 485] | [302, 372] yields 1.16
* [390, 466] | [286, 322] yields 1.17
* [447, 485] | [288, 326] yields 1.18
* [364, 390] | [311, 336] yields 1.13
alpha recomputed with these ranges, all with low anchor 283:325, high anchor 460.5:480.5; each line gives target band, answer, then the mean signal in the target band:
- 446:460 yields 0.00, 356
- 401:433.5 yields -0.03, 351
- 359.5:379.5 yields -0.10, 356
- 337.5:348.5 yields 0.42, 215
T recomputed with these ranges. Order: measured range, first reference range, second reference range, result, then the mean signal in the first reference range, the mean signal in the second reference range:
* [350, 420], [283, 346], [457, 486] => -0.093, 294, 358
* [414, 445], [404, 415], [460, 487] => -0.015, 346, 358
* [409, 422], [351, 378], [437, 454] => 0.032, 352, 358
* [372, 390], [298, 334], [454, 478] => -0.079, 308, 361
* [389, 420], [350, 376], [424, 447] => 0.015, 350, 358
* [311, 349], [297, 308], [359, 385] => 0.117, 295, 357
